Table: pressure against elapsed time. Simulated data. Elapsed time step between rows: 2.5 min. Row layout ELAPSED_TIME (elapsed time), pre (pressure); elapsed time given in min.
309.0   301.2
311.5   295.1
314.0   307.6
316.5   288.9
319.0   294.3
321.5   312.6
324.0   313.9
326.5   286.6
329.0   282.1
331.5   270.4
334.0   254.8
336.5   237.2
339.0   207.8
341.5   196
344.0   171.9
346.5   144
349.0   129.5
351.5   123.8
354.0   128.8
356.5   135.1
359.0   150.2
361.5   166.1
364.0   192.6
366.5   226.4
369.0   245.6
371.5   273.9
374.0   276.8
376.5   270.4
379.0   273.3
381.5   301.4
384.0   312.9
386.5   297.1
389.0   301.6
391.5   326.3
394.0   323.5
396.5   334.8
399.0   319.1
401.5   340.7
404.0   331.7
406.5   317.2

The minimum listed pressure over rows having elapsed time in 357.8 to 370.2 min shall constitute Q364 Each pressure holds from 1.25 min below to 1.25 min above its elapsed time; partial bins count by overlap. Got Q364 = 150.2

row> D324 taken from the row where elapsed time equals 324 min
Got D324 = 313.9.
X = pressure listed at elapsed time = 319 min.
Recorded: 294.3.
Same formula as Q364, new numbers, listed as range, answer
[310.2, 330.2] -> 282.1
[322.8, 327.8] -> 286.6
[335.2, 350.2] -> 129.5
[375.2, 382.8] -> 270.4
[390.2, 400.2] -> 319.1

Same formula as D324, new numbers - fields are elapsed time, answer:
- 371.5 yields 273.9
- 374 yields 276.8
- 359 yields 150.2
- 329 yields 282.1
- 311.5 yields 295.1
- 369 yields 245.6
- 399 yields 319.1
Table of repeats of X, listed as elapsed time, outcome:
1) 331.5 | 270.4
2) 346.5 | 144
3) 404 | 331.7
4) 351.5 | 123.8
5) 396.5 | 334.8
